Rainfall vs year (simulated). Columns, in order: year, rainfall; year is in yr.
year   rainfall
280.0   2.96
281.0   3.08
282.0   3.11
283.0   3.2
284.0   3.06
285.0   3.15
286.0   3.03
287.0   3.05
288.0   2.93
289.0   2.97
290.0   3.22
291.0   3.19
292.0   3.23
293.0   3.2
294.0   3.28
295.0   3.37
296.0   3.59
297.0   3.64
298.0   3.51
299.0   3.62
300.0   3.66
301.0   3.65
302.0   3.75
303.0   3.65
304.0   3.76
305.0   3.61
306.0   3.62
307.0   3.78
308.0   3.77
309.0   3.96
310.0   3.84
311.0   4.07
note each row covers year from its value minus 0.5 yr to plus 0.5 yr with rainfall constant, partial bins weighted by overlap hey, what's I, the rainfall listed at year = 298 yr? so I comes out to 3.51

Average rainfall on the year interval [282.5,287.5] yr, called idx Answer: 3.1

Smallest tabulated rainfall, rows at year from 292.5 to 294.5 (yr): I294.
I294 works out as 3.2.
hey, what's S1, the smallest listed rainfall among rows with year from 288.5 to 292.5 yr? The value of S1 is 2.97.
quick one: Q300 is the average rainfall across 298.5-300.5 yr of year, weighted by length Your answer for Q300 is 3.64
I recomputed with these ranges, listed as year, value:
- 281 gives 3.08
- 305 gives 3.61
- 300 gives 3.66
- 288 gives 2.93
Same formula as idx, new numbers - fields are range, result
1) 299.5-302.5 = 3.69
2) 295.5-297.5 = 3.62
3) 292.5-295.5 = 3.28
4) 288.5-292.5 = 3.15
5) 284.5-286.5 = 3.09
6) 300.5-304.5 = 3.7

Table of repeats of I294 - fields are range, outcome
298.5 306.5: 3.61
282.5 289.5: 2.93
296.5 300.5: 3.51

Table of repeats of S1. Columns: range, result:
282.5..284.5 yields 3.06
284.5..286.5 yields 3.03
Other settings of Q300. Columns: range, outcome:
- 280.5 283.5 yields 3.13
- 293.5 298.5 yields 3.48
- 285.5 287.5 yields 3.04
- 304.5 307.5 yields 3.67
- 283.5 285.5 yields 3.1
